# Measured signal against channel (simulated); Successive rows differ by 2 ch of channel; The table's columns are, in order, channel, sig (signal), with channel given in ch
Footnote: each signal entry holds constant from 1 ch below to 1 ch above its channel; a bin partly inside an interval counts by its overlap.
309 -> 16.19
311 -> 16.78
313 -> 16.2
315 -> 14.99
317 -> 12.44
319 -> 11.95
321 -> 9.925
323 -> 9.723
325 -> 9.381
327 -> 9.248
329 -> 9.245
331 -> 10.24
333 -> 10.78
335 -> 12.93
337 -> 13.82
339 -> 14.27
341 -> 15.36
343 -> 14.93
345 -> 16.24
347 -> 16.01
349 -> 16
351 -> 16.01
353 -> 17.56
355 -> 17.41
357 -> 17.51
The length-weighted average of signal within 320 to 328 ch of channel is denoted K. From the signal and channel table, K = 9.57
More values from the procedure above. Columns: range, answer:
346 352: 16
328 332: 9.74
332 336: 11.9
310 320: 14.5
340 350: 15.7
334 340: 13.7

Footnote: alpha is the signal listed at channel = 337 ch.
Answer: 13.82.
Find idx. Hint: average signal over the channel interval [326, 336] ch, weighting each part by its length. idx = 10.5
